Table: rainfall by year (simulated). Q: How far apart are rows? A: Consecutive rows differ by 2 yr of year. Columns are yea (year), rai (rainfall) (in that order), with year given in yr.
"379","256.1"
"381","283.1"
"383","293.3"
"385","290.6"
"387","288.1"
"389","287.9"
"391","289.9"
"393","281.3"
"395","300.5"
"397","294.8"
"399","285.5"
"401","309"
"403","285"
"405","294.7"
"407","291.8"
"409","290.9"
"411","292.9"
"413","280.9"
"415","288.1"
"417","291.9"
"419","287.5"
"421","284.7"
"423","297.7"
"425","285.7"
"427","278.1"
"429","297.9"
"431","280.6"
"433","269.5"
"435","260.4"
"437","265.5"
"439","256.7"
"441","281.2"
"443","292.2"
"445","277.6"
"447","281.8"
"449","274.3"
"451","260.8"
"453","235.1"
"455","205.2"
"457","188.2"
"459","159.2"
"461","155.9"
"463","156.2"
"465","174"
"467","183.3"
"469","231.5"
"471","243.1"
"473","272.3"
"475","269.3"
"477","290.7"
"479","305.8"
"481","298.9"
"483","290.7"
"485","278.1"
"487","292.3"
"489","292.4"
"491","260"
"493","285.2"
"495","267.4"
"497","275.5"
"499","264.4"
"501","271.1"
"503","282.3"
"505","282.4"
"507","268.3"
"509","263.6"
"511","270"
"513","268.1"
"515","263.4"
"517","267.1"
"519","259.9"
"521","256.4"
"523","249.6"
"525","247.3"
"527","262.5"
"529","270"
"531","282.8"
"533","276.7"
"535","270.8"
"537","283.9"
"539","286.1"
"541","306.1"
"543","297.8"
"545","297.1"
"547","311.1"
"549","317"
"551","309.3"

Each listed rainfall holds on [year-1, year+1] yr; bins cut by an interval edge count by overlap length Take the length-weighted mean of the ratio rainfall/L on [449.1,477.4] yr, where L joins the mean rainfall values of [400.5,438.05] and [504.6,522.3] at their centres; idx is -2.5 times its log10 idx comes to 0.27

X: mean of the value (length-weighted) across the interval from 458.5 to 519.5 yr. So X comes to 257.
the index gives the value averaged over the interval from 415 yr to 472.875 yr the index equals 249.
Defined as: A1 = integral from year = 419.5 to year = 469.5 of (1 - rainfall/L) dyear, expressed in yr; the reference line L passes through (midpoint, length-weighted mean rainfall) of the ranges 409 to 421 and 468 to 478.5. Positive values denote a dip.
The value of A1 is 5.5 yr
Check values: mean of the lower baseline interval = 288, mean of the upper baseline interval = 263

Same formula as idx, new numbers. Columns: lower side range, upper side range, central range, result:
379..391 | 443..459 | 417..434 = -0.10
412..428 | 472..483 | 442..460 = 0.19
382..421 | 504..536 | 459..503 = 0.08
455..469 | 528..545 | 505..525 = -0.04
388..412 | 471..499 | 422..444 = 0.03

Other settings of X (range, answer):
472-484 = 288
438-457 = 259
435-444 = 272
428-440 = 272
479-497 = 284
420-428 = 287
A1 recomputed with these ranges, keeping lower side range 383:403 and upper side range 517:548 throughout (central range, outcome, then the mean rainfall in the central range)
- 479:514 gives 0.35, 278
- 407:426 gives 0.01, 289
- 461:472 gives 3.49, 194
